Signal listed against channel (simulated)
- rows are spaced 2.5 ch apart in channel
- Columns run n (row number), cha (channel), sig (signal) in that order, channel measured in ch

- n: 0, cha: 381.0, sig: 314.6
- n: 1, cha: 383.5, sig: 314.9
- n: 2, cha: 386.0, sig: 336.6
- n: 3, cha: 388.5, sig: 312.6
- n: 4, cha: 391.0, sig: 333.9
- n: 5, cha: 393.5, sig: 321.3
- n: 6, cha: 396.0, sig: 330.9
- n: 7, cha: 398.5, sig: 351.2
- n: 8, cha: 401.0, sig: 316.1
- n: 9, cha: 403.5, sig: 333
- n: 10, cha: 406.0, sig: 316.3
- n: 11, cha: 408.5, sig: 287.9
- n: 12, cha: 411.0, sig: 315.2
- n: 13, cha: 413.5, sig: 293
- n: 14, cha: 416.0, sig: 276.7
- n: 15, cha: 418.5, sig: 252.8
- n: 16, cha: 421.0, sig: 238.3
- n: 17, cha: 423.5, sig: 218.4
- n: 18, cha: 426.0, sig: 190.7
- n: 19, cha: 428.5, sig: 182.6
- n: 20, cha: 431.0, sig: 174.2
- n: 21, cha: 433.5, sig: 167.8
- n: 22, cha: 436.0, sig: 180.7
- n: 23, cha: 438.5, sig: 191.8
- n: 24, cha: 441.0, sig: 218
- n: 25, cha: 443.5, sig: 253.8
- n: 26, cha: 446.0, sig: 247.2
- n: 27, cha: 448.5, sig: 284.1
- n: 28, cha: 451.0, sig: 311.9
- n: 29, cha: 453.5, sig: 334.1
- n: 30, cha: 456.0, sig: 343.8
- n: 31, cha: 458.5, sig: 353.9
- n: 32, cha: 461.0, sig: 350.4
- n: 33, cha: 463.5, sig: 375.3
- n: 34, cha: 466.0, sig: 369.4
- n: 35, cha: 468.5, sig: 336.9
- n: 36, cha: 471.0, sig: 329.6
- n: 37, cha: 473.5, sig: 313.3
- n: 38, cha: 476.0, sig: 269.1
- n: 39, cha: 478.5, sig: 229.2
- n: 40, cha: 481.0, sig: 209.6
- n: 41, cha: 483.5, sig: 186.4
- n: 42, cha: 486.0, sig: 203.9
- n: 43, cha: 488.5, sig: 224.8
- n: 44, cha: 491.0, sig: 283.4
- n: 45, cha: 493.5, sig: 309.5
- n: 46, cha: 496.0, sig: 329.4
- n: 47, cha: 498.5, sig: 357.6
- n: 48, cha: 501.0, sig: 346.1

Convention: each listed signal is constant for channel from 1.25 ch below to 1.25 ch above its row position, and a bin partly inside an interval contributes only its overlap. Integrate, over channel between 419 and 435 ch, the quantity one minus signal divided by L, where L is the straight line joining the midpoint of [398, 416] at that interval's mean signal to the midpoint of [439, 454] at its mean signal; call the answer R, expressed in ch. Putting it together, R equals 5.1 ch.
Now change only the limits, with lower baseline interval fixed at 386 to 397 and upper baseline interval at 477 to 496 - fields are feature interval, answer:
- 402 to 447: 8.6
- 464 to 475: -3.5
